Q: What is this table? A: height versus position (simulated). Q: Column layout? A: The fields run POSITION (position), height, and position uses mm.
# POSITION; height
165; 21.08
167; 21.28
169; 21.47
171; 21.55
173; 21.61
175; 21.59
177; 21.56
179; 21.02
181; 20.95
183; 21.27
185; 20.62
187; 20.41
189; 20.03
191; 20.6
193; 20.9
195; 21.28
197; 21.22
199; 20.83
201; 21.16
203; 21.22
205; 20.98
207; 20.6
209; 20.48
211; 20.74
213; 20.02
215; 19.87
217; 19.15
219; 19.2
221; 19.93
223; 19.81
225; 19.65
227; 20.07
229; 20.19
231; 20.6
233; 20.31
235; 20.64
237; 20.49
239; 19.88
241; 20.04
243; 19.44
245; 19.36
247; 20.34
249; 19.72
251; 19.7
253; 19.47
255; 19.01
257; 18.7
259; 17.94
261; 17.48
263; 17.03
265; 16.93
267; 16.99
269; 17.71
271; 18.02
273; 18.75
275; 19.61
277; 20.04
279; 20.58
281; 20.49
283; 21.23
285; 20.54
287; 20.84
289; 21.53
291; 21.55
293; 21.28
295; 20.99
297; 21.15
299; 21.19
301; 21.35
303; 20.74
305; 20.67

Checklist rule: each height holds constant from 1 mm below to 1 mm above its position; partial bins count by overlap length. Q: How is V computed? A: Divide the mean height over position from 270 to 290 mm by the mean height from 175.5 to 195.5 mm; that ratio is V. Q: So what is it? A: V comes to 0.97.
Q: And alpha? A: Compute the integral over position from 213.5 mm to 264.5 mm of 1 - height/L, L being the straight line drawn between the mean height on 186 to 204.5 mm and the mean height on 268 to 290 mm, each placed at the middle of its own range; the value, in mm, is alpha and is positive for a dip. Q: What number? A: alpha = 2.2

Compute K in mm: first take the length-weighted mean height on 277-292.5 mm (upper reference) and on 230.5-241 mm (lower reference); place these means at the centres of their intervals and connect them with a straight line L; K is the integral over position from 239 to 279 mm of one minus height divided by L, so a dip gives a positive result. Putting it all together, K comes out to 3.5 mm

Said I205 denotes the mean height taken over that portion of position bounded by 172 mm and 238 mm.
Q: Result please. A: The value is 20.6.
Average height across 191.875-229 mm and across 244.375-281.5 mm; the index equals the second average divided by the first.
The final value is 0.92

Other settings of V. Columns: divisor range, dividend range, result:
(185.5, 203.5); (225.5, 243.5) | 0.97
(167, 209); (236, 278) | 0.90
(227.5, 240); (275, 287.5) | 1.01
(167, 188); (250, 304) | 0.93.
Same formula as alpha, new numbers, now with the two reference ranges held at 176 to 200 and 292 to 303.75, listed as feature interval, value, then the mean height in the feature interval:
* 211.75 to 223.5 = 0.71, 19.7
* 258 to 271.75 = 2.37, 17.4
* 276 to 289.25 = 0.24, 20.7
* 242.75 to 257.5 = 1.07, 19.5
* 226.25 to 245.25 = 0.78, 20.1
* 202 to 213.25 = 0.12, 20.7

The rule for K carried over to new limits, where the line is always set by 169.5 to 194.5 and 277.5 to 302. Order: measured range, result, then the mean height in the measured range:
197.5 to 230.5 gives 1.2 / 20.3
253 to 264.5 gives 1.6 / 18.1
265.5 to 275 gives 1.4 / 18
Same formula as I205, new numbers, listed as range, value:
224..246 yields 20.1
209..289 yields 19.5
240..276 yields 18.7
